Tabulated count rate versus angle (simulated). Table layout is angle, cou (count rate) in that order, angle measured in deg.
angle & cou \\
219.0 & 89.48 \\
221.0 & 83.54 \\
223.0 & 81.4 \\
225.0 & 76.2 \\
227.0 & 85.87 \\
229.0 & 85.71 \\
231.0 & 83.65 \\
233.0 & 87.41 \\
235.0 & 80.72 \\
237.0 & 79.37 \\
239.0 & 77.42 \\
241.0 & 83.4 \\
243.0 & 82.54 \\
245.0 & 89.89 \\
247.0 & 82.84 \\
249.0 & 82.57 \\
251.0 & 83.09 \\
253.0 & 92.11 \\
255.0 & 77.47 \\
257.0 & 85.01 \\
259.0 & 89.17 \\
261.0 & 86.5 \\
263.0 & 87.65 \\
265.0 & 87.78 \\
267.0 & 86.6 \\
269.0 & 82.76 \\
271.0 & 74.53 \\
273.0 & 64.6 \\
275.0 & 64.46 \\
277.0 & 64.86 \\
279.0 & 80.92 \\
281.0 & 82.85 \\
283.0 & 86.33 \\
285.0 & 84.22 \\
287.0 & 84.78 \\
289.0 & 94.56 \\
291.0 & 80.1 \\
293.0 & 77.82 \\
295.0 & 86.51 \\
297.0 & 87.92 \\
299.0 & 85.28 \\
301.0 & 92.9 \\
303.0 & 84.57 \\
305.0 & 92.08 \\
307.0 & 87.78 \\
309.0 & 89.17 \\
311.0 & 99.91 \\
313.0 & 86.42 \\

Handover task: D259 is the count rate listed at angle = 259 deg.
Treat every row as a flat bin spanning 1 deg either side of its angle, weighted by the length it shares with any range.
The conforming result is 89.17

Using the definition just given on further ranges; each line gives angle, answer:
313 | 86.42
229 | 85.71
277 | 64.86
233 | 87.41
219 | 89.48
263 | 87.65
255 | 77.47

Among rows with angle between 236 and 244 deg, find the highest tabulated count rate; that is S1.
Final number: 83.4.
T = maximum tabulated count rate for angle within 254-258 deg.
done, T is 85.01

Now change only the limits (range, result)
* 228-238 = 87.41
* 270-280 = 80.92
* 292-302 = 92.9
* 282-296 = 94.56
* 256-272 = 89.17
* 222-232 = 85.87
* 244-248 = 89.89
